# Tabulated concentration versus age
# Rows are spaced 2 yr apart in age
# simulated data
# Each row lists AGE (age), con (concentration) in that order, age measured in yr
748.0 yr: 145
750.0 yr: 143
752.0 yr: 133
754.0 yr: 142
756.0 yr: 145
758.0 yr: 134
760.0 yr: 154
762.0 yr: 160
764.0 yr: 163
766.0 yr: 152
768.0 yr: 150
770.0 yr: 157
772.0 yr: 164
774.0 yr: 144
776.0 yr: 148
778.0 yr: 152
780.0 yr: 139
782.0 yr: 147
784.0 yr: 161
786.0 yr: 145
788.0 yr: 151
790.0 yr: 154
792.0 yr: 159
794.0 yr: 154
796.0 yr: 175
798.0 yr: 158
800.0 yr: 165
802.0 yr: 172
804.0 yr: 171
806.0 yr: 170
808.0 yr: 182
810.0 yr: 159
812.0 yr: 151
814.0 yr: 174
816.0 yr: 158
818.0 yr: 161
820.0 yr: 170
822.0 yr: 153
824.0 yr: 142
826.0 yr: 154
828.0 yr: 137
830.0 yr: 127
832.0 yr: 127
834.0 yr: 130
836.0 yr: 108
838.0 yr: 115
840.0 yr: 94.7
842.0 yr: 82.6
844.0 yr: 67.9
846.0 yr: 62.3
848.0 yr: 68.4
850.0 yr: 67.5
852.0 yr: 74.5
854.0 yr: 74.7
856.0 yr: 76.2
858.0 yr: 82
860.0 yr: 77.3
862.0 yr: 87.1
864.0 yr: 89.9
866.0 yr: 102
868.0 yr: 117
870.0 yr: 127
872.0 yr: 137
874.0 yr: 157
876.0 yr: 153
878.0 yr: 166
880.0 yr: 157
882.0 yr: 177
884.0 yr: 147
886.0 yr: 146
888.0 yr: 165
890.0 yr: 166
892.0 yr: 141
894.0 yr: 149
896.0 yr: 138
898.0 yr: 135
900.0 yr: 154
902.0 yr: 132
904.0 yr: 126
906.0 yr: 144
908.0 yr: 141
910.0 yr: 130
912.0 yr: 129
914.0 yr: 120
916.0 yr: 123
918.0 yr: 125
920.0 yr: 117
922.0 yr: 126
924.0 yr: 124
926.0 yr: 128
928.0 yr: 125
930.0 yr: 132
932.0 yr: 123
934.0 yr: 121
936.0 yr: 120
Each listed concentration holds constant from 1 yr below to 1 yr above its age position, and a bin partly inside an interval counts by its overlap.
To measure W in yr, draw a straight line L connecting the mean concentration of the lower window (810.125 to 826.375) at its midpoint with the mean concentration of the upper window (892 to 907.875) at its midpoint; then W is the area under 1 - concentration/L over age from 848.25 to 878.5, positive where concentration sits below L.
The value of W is 8.9 yr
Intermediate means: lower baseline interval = 158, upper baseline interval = 140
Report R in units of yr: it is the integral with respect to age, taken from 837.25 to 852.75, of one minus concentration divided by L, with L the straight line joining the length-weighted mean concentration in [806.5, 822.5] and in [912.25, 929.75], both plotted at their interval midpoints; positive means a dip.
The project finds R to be 7.5 yr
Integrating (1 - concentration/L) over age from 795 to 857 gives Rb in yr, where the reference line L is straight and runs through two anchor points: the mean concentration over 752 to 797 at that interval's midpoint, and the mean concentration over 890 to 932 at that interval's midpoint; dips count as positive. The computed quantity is 6.5 yr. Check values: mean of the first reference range 152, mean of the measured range 130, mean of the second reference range 133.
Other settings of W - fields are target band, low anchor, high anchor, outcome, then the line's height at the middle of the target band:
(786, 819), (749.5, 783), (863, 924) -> -3.9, 146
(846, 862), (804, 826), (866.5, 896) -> 8.3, 154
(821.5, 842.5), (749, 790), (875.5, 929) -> 2.9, 145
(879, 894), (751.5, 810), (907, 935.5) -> -2.6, 133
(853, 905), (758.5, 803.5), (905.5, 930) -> 1.9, 135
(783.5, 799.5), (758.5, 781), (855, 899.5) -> -1.0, 148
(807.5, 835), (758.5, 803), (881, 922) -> -0.2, 150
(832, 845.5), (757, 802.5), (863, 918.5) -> 4.3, 146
